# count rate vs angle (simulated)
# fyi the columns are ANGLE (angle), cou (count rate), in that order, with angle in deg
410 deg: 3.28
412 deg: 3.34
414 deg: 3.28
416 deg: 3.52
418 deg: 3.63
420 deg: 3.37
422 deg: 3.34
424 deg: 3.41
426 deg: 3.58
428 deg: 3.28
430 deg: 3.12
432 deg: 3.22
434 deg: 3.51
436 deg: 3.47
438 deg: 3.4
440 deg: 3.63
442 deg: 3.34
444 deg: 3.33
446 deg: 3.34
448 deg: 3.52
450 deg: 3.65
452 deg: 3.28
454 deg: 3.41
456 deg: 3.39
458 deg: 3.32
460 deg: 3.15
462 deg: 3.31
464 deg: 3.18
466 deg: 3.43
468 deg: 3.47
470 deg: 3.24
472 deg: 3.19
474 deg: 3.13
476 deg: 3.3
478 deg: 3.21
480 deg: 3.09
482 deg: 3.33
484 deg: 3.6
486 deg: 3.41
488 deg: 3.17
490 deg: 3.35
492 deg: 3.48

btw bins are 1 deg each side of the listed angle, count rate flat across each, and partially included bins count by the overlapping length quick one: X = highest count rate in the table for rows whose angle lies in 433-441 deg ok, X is 3.63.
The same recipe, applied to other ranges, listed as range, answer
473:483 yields 3.33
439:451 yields 3.65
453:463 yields 3.41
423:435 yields 3.58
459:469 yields 3.47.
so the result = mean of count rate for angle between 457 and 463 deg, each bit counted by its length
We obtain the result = 3.26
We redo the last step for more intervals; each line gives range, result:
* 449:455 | 3.45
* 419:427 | 3.43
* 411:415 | 3.31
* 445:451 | 3.5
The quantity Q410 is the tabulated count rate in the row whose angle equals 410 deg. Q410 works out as 3.28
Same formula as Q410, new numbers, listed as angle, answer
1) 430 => 3.12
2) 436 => 3.47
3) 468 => 3.47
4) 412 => 3.34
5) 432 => 3.22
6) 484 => 3.6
